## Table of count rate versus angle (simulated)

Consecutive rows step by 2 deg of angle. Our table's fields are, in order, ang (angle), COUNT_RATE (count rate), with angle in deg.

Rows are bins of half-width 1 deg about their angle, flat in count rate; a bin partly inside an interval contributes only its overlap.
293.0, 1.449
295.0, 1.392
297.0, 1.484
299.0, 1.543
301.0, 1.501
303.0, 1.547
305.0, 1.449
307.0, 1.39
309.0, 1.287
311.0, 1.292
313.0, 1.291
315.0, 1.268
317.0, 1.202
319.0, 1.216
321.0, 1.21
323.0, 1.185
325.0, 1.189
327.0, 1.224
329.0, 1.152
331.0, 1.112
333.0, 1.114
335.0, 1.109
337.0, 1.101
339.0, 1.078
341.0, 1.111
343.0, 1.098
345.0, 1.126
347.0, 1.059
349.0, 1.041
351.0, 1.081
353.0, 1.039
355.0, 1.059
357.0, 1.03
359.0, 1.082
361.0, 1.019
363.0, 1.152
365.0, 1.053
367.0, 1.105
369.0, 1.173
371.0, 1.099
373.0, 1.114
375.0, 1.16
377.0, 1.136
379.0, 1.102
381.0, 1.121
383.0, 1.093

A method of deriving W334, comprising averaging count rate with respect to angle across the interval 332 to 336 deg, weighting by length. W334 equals 1.11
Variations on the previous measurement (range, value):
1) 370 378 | 1.13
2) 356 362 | 1.04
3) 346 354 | 1.05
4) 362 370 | 1.12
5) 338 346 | 1.1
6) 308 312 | 1.29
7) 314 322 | 1.22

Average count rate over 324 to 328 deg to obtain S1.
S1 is 1.21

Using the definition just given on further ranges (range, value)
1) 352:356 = 1.05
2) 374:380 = 1.13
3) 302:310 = 1.42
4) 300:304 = 1.52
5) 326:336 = 1.14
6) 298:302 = 1.52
